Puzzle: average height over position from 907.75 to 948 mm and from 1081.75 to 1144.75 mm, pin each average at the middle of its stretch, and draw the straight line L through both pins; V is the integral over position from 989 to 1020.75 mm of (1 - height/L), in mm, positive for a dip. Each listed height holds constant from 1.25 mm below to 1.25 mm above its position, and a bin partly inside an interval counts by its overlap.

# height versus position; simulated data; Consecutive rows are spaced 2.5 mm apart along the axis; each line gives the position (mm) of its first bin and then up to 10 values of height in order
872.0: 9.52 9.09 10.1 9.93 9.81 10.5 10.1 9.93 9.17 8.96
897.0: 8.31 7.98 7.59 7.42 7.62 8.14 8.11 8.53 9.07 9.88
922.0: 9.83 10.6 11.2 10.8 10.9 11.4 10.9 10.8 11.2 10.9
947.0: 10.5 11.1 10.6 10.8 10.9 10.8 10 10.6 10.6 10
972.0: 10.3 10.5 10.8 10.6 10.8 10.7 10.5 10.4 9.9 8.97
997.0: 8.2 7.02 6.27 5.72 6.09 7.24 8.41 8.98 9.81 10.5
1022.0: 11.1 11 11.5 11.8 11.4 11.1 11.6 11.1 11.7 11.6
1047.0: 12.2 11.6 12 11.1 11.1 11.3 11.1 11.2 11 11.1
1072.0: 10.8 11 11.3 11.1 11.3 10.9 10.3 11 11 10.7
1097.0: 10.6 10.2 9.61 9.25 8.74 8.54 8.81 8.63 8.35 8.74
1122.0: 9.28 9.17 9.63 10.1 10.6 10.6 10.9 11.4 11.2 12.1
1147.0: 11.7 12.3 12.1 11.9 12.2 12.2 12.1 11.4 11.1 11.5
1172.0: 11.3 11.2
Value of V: 5.9 mm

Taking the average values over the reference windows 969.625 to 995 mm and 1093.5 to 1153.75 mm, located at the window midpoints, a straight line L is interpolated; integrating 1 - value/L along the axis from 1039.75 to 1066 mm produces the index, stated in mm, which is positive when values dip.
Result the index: -3.1 mm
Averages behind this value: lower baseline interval 10.4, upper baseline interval 10.1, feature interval 11.5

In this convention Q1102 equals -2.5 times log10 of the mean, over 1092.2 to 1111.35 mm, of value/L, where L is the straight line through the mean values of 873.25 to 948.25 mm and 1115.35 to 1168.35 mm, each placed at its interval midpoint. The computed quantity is 0.10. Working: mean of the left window 9.64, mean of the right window 10.9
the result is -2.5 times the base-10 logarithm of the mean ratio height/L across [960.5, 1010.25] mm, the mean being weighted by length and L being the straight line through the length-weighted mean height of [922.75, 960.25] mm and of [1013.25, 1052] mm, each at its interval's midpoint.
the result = 0.18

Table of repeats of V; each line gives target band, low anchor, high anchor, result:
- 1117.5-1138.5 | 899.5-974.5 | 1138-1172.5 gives 3.1 mm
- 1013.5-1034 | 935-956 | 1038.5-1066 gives 0.9 mm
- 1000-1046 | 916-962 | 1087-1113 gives 2.0 mm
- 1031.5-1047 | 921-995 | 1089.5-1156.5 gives -1.5 mm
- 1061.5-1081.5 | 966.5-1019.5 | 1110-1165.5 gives -2.2 mm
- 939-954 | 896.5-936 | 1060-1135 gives -2.3 mm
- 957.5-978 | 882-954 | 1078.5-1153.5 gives -1.2 mm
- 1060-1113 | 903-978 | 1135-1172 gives 3.4 mm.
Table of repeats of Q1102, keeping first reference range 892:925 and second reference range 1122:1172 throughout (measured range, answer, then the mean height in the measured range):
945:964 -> -0.174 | 10.7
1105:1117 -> 0.240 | 8.68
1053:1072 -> -0.084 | 11.1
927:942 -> -0.232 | 11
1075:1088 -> -0.050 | 11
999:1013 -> 0.391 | 6.75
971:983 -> -0.136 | 10.6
